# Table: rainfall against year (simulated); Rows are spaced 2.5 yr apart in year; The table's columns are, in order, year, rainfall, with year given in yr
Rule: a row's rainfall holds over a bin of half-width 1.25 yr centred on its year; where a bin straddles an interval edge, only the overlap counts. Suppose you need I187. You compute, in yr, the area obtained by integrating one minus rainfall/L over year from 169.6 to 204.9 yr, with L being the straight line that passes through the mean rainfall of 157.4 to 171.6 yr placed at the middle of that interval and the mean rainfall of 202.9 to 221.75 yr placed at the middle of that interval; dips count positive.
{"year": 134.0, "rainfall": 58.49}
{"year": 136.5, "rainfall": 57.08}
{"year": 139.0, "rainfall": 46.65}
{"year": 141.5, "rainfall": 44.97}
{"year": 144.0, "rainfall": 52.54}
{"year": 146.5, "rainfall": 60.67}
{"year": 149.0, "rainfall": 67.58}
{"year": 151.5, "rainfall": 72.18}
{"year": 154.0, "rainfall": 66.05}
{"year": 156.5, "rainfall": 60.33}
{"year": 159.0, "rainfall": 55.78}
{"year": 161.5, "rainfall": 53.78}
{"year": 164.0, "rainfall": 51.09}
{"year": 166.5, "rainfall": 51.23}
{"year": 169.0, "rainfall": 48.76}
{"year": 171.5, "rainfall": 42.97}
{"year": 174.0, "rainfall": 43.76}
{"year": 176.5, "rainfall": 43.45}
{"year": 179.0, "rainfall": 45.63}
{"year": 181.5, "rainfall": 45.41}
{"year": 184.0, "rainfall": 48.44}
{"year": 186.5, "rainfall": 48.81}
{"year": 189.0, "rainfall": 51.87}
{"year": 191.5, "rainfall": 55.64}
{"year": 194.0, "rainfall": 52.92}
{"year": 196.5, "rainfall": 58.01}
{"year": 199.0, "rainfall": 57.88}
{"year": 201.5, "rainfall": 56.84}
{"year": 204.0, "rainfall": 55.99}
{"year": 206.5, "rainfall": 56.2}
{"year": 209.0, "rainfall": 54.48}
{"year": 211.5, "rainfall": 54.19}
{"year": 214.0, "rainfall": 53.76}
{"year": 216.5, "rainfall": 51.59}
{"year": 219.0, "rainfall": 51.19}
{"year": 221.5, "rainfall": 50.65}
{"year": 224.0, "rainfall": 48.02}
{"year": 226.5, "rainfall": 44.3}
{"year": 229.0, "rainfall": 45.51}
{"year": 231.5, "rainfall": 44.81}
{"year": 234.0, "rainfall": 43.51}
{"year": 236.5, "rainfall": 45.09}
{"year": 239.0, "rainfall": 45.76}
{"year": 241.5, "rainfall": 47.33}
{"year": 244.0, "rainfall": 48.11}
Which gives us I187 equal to 1.4 yr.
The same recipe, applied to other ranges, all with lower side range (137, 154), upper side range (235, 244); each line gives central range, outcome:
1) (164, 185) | 3.07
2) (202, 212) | -1.01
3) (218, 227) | -0.08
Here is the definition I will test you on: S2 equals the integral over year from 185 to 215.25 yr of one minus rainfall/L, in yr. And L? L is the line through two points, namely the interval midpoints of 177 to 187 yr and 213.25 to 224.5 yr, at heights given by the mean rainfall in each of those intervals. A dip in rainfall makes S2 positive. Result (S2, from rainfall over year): -3.6 yr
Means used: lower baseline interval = 46.7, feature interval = 54.7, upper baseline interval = 51.1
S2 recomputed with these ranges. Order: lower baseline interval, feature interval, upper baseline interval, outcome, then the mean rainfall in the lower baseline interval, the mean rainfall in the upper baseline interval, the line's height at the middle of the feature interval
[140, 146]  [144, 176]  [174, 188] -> -4.8 yr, 50.2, 46.2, 48.4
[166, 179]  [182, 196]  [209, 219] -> -0.8 yr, 45.7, 53.1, 48.6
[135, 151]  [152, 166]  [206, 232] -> -0.8 yr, 55.8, 50.4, 54.7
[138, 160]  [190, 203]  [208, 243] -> -0.9 yr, 58.7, 48.5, 52.4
